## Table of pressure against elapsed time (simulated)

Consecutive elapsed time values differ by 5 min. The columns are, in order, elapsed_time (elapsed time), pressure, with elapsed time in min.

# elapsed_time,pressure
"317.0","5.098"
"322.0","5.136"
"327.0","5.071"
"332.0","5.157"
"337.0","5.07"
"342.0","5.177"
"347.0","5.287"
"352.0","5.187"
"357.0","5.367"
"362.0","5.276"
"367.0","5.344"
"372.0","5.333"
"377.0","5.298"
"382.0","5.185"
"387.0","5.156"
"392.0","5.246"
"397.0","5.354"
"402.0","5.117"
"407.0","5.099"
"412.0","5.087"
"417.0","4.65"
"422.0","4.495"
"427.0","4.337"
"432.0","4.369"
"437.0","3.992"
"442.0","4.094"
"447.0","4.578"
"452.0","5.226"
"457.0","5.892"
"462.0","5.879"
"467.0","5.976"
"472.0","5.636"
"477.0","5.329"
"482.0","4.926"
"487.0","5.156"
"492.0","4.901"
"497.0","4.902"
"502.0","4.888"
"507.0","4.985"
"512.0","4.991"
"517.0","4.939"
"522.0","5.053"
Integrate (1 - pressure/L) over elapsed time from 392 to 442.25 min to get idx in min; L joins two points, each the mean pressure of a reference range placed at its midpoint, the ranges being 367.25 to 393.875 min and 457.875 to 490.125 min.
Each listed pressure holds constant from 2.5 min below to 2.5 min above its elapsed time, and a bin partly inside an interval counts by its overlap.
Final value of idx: 5.9 min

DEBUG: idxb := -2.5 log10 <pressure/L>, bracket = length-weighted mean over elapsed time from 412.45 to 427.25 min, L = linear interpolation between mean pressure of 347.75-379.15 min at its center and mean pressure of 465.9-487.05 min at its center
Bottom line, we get 0.16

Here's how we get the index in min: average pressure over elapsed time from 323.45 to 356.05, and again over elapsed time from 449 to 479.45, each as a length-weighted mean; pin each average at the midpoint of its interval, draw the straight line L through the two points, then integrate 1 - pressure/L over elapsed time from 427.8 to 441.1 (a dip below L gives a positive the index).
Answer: 3.2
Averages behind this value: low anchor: 5.17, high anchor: 5.64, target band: 4.19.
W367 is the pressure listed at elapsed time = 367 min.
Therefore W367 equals 5.344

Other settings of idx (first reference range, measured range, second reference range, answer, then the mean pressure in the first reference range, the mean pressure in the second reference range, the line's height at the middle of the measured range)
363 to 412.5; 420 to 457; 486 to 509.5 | 4.1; 5.23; 4.95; 5.1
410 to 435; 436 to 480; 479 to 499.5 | -3.9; 4.57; 4.98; 4.79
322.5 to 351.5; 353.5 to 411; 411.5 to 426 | -4.4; 5.15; 4.65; 4.88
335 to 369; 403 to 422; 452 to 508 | 1.4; 5.25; 5.32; 5.28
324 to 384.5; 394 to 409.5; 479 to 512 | -0.2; 5.23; 4.97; 5.14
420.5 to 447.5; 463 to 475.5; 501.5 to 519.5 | -3.2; 4.28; 4.96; 4.59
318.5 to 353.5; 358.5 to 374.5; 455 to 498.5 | -0.3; 5.15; 5.41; 5.21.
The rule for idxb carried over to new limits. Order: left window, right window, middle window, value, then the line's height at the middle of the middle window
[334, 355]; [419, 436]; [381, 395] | -0.10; 4.76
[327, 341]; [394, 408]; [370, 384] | -0.02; 5.17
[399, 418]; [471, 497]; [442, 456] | 0.05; 5.08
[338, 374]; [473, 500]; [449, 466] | -0.11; 5.12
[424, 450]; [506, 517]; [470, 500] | -0.09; 4.74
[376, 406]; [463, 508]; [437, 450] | 0.21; 5.22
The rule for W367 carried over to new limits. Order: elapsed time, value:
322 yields 5.136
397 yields 5.354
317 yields 5.098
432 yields 4.369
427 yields 4.337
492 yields 4.901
